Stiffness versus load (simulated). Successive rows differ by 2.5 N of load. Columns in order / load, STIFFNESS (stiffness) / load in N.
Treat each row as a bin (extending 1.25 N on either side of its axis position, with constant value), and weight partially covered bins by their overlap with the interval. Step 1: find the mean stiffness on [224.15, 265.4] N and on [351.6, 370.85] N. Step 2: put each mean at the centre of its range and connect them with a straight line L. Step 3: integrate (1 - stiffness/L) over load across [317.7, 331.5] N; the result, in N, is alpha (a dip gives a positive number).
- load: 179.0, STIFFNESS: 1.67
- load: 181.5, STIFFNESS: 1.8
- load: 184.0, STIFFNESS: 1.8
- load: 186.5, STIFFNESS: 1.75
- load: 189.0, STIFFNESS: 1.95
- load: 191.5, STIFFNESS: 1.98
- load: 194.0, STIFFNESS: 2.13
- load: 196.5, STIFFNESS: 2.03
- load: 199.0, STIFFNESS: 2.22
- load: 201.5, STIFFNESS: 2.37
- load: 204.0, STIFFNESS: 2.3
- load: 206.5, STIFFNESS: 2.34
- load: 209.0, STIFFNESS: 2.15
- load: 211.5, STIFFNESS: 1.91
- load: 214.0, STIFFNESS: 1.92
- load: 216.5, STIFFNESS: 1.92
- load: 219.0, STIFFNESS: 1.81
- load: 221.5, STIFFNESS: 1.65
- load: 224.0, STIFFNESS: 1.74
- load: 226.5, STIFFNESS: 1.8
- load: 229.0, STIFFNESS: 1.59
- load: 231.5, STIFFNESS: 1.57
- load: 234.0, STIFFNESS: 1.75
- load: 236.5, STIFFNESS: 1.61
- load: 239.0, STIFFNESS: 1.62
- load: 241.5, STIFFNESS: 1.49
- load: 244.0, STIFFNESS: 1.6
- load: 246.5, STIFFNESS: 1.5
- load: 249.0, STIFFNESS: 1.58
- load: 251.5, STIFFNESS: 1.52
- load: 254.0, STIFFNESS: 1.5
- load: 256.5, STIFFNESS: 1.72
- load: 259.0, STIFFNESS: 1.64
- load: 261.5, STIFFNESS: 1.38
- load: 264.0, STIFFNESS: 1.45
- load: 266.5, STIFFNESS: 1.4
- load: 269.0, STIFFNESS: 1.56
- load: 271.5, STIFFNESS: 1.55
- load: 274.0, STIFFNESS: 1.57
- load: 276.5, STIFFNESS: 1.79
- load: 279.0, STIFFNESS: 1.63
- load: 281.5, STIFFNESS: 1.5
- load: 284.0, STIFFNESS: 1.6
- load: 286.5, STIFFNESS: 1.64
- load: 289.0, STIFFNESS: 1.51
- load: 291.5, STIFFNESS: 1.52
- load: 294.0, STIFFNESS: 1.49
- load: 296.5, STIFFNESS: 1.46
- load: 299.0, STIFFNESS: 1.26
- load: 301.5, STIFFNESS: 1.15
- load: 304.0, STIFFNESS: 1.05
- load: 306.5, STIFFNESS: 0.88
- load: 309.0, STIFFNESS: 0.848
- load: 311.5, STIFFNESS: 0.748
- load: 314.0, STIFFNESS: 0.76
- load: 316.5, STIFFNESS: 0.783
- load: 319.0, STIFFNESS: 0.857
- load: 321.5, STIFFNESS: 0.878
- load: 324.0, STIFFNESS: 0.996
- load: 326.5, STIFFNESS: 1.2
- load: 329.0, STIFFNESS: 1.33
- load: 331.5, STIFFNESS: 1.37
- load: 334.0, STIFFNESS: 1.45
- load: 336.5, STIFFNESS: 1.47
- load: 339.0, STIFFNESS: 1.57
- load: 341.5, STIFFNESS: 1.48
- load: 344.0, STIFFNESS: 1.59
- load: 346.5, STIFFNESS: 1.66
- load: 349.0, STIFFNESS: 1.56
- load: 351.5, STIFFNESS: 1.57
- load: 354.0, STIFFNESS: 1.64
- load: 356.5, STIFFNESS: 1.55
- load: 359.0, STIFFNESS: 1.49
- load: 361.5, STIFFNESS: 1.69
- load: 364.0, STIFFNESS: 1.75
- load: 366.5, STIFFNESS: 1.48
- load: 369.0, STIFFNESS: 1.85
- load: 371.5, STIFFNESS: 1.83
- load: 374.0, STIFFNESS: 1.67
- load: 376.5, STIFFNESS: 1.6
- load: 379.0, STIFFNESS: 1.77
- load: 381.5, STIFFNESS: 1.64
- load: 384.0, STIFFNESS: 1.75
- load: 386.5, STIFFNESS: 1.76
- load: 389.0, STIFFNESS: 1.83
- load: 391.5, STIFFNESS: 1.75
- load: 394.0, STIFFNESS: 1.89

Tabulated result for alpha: 4.6 N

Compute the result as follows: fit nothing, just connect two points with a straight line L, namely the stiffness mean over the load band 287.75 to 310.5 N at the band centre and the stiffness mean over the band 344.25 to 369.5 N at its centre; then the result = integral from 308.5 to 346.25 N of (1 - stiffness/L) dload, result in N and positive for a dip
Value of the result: 6.89 N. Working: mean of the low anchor 1.24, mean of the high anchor 1.62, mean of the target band 1.17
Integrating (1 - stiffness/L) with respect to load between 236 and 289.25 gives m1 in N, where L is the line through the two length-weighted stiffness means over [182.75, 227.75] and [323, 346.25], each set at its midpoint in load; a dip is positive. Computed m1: 5.0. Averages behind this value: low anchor 1.99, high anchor 1.4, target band 1.56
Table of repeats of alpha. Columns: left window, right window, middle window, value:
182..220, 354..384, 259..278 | 3.52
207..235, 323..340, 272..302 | 0.30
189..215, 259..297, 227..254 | 3.62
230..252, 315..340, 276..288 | -1.94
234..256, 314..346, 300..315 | 4.68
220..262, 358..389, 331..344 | 1.46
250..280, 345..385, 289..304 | 2.16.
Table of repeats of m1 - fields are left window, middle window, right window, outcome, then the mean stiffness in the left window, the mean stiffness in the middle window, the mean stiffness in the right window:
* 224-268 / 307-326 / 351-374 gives 9.0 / 1.58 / 0.854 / 1.65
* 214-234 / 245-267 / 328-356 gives 2.0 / 1.74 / 1.53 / 1.52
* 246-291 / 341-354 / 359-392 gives 0.7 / 1.56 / 1.58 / 1.71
